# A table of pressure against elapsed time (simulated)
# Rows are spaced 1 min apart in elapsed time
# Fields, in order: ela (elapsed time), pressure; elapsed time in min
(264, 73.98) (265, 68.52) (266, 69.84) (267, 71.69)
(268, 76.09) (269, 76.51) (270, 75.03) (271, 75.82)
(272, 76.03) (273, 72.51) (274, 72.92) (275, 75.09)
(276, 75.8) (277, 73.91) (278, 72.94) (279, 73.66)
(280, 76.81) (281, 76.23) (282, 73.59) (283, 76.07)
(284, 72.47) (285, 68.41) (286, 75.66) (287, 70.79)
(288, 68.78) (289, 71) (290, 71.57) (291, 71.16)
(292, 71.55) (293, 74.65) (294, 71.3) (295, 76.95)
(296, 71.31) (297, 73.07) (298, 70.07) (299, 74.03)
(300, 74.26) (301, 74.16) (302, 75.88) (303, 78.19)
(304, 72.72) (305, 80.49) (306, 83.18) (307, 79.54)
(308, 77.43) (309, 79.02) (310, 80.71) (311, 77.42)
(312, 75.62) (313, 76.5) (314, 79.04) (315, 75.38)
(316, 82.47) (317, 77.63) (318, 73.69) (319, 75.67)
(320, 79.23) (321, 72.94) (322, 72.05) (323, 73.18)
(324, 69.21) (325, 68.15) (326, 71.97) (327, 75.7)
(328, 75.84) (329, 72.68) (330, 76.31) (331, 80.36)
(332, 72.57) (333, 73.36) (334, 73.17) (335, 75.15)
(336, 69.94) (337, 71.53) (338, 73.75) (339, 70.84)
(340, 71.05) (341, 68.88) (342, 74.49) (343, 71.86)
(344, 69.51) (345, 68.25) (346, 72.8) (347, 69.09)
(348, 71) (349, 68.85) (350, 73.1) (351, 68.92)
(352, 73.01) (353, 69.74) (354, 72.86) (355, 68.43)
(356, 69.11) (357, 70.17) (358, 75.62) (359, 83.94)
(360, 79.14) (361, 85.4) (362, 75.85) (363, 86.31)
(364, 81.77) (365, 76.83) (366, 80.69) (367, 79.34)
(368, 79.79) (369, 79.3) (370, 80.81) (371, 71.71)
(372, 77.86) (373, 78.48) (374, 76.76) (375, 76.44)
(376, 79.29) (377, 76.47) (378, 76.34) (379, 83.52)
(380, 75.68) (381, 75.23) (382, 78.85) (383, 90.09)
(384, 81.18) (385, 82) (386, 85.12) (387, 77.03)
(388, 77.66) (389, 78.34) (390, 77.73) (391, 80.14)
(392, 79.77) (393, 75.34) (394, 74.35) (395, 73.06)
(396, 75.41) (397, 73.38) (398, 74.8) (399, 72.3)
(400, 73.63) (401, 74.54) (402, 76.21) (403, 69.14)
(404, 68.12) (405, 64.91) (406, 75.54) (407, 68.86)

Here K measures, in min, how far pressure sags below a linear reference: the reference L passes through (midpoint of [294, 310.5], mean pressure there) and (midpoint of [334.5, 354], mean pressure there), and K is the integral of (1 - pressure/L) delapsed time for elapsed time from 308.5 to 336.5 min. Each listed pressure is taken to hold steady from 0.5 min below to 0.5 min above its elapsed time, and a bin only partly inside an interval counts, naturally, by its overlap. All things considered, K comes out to -0.5 min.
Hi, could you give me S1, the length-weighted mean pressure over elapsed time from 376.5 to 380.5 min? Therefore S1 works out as 78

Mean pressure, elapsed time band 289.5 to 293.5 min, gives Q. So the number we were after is 72.2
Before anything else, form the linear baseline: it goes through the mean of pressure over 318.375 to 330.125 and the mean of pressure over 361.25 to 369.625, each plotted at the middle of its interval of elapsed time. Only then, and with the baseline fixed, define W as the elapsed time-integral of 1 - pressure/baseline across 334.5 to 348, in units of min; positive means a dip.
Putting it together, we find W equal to 0.9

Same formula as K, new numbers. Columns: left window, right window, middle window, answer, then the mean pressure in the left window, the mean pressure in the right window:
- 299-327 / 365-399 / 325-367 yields 1.7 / 76.1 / 78.1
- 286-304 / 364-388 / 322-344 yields 0.9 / 72.9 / 79.1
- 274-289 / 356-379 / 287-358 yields 2.1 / 73.5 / 78.5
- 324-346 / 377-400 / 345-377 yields -0.2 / 72.6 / 77.9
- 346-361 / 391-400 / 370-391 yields -1.3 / 72.8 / 75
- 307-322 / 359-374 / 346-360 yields 1.2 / 77.2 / 79.6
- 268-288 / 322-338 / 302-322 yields -1.1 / 74.1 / 73.3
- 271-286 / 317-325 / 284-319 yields -0.6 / 74.1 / 73.6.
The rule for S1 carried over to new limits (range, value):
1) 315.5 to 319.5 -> 77.4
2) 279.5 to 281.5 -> 76.5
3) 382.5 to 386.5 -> 84.6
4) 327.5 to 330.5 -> 74.9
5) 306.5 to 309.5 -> 78.7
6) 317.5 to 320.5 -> 76.2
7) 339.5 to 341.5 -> 70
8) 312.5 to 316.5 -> 78.3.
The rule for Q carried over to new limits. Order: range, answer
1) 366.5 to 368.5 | 79.6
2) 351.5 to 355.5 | 71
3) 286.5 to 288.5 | 69.8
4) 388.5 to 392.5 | 79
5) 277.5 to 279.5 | 73.3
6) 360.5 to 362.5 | 80.6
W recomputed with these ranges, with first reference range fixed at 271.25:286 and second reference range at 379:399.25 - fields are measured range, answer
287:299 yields 0.43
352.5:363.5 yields 0.13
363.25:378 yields -0.17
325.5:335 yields 0.16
